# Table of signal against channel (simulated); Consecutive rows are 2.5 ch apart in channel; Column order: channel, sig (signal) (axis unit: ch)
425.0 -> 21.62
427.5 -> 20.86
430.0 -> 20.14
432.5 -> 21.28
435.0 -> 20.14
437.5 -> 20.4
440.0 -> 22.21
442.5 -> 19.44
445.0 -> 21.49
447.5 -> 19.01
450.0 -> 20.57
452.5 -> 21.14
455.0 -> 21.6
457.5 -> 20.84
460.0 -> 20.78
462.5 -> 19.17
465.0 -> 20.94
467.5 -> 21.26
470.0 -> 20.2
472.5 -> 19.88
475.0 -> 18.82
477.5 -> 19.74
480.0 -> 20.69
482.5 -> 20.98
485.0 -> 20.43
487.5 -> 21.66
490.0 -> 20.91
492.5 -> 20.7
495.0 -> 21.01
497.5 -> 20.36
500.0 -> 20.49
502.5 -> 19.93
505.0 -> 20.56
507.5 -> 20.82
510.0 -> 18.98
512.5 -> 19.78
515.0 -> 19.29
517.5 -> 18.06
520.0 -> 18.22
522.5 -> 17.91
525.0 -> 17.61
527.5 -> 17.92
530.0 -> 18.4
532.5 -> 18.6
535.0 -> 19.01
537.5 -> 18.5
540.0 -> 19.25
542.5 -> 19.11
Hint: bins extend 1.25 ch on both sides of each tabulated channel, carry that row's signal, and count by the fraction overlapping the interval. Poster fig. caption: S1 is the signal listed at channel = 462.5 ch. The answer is 19.17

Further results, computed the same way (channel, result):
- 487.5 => 21.66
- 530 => 18.4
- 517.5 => 18.06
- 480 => 20.69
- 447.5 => 19.01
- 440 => 22.21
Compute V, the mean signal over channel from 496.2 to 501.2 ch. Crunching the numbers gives 20.4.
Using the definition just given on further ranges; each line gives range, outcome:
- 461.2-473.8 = 20.3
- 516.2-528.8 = 18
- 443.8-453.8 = 20.6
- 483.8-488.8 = 21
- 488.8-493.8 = 20.8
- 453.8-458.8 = 21.2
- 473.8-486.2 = 20.1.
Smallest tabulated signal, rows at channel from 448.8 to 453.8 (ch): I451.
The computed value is 20.57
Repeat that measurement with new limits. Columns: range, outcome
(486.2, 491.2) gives 20.91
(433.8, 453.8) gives 19.01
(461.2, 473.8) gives 19.17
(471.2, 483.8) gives 18.82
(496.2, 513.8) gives 18.98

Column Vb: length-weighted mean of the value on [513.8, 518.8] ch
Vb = 18.7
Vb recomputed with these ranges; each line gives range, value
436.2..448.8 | 20.5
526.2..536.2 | 18.5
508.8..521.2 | 18.9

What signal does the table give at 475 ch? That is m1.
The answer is 18.82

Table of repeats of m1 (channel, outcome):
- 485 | 20.43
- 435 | 20.14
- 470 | 20.2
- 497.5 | 20.36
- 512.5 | 19.78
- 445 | 21.49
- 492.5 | 20.7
